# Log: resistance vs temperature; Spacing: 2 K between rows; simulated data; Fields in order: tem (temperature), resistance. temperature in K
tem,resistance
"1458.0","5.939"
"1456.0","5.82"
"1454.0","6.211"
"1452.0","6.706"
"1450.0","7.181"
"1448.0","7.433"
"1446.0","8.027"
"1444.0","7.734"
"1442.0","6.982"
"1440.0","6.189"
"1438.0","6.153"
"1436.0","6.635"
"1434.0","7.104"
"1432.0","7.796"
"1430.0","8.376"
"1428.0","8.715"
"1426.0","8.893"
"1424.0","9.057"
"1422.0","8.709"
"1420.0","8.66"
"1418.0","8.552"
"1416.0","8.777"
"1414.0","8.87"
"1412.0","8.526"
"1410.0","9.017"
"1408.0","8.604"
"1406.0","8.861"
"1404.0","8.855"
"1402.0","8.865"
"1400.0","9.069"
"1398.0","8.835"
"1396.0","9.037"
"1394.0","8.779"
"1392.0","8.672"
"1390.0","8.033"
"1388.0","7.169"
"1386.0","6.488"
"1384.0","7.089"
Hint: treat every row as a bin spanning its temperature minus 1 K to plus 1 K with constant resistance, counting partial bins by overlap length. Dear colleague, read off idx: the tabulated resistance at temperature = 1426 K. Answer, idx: 8.893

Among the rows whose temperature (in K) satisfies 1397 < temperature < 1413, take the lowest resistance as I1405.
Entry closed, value 8.526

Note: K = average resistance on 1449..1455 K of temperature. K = 6.7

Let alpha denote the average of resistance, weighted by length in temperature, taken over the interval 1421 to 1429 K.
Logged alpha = 8.84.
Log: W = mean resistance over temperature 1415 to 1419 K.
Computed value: 8.66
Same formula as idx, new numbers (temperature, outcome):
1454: 6.211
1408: 8.604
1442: 6.982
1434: 7.104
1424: 9.057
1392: 8.672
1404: 8.855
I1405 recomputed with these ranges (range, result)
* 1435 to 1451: 6.153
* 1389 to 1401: 8.033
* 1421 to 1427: 8.709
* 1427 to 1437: 6.635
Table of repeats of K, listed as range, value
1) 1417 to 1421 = 8.61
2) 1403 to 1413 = 8.77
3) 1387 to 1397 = 8.34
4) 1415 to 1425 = 8.75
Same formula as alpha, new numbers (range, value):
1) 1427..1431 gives 8.55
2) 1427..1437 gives 7.73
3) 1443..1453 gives 7.42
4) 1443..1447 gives 7.88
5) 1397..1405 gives 8.91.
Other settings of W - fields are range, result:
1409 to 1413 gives 8.77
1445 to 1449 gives 7.73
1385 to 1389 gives 6.83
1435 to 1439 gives 6.39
